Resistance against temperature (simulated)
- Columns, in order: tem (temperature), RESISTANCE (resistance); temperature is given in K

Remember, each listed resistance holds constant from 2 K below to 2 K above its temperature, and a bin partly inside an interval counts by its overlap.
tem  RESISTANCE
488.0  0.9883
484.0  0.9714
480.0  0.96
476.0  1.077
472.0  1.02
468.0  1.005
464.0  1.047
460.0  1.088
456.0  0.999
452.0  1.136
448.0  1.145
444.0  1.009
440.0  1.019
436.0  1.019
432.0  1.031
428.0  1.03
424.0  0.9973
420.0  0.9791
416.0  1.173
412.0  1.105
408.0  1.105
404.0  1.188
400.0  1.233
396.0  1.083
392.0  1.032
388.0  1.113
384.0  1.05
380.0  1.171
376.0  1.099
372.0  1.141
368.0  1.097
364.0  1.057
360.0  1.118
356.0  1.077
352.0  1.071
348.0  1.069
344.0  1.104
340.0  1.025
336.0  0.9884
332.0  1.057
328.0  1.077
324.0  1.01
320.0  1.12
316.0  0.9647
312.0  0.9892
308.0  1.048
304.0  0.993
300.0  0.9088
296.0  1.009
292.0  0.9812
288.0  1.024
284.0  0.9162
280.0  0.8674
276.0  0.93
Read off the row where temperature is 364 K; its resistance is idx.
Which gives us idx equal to 1.057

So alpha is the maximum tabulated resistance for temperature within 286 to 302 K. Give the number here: 1.024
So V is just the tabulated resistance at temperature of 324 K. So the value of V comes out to 1.01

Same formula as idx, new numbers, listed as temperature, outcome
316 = 0.9647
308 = 1.048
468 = 1.005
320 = 1.12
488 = 0.9883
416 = 1.173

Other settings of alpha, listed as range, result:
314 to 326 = 1.12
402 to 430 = 1.188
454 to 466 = 1.088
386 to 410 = 1.233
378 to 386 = 1.171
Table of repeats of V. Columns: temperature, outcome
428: 1.03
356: 1.077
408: 1.105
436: 1.019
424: 0.9973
